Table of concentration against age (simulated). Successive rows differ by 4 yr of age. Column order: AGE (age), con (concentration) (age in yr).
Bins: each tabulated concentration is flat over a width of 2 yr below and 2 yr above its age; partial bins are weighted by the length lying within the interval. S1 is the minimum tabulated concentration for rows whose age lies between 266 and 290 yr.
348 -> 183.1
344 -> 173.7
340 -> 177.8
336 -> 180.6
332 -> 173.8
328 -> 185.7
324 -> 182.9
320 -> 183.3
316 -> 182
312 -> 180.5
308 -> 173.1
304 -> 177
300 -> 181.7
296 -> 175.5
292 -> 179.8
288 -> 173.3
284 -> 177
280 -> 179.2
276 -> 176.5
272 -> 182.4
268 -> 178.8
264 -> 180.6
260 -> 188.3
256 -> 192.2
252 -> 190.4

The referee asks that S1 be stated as 173.3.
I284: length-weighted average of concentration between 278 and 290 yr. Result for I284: 176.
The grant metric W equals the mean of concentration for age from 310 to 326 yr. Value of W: 182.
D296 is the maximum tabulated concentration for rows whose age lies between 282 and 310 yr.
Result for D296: 181.7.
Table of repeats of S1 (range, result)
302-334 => 173.1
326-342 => 173.8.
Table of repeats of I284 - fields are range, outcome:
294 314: 178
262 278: 180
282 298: 176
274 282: 178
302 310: 175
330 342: 177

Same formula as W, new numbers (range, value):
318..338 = 181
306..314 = 177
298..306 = 179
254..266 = 187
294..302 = 179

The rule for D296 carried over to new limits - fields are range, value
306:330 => 185.7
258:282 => 188.3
